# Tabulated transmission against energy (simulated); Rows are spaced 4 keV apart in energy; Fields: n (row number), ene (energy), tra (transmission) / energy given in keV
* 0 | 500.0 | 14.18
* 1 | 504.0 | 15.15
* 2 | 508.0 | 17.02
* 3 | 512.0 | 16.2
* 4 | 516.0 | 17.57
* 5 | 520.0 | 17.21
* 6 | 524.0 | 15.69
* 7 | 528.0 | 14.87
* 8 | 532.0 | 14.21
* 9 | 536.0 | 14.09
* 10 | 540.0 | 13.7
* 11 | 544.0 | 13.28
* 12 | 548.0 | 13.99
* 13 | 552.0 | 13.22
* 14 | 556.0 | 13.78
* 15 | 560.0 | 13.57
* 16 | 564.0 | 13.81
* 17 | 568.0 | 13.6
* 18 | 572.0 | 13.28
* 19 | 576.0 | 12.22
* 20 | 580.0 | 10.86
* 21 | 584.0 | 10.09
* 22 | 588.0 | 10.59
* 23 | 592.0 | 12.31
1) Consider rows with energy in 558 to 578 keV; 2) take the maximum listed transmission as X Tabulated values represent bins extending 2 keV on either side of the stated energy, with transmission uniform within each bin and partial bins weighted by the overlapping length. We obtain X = 13.81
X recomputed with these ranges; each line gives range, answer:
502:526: 17.57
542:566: 13.99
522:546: 15.69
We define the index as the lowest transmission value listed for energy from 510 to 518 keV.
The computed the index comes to 16.2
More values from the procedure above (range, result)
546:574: 13.22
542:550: 13.28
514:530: 14.87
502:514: 15.15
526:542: 13.7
